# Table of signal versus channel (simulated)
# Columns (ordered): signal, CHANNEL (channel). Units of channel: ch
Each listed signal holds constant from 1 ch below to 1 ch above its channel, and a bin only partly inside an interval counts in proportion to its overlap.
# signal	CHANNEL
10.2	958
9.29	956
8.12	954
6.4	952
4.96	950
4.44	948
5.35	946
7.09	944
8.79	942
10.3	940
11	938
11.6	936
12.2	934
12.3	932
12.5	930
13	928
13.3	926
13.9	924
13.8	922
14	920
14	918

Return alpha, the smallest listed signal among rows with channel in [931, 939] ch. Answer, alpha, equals 11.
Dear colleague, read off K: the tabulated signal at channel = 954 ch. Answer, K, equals 8.12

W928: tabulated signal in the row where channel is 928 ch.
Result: 13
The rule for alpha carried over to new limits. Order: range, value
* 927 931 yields 12.5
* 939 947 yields 5.35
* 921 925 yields 13.8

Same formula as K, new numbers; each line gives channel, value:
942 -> 8.79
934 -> 12.2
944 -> 7.09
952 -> 6.4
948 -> 4.44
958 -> 10.2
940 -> 10.3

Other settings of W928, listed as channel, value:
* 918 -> 14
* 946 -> 5.35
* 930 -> 12.5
